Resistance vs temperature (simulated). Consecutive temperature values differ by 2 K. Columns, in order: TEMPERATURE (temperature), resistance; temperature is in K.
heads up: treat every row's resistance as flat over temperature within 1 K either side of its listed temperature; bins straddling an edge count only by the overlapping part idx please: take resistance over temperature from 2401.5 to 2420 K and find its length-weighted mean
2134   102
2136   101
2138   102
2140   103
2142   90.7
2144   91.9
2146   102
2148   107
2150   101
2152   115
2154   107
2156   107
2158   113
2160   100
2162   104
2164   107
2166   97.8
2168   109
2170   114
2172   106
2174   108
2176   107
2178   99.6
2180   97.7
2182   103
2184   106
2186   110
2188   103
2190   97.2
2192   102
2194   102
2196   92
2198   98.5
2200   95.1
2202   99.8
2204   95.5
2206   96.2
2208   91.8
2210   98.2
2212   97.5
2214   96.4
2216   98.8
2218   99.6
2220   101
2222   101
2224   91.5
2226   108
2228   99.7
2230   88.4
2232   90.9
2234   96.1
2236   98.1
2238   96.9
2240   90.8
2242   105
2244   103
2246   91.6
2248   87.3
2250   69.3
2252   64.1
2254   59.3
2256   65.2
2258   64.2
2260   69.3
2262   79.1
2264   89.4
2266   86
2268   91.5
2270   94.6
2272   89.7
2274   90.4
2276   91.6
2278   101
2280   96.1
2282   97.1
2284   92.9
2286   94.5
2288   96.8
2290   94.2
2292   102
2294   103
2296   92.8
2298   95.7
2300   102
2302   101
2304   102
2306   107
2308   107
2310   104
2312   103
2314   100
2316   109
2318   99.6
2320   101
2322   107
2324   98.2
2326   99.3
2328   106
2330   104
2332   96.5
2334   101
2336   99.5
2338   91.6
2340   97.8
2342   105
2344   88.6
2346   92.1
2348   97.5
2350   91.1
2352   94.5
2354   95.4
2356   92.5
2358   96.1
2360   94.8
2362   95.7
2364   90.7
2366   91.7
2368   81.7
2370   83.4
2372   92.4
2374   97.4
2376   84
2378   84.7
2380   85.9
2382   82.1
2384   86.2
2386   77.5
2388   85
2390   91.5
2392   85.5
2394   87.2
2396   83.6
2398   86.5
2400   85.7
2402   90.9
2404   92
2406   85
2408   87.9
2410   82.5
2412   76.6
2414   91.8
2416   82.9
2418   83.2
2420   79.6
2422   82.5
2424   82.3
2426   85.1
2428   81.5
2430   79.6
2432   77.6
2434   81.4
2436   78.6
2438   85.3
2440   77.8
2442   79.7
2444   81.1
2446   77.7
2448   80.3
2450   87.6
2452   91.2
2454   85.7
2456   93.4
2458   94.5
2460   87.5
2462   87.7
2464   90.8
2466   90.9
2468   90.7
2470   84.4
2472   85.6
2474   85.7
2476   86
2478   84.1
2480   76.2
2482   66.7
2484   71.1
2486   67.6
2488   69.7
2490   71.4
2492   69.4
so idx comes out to 85.4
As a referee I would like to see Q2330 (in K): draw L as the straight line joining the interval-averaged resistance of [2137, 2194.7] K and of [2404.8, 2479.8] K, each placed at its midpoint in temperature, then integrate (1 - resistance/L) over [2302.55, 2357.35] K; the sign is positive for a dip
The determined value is -4.3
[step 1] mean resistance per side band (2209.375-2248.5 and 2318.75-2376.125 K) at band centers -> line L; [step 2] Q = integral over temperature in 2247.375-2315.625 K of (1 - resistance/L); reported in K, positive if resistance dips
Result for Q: 3.9 K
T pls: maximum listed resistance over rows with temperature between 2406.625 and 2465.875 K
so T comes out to 94.5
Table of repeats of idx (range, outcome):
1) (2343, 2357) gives 93.1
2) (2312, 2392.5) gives 94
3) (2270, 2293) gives 95.1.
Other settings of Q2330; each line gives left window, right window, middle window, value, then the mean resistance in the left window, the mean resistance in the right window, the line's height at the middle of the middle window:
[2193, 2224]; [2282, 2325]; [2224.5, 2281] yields 6.32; 97.4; 101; 98.8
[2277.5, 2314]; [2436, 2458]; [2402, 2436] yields 1.47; 99.6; 84.2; 87.1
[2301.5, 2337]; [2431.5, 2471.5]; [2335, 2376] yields 1.92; 103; 85.3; 97.8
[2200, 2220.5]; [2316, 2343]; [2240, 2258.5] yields 3.49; 97.3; 101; 98.4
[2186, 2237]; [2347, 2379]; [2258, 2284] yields 1.77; 97.8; 91.5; 95.3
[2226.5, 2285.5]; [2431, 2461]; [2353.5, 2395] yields -1.53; 87.8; 84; 85.4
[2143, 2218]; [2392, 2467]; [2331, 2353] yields -1.23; 102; 84.7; 90.8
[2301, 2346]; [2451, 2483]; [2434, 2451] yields 1.49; 101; 86.3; 88.8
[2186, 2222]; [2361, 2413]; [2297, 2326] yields -3.49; 98.3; 86.7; 91.5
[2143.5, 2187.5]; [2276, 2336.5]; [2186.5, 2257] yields 6.66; 105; 100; 103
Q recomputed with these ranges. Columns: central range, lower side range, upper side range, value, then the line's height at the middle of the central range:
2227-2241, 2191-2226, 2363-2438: 0.24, 96.1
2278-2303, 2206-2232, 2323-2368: -0.23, 96.6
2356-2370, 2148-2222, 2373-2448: -0.56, 87.7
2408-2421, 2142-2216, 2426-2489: 0.36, 85.5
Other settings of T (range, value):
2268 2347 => 109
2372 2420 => 97.4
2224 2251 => 108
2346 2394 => 97.5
